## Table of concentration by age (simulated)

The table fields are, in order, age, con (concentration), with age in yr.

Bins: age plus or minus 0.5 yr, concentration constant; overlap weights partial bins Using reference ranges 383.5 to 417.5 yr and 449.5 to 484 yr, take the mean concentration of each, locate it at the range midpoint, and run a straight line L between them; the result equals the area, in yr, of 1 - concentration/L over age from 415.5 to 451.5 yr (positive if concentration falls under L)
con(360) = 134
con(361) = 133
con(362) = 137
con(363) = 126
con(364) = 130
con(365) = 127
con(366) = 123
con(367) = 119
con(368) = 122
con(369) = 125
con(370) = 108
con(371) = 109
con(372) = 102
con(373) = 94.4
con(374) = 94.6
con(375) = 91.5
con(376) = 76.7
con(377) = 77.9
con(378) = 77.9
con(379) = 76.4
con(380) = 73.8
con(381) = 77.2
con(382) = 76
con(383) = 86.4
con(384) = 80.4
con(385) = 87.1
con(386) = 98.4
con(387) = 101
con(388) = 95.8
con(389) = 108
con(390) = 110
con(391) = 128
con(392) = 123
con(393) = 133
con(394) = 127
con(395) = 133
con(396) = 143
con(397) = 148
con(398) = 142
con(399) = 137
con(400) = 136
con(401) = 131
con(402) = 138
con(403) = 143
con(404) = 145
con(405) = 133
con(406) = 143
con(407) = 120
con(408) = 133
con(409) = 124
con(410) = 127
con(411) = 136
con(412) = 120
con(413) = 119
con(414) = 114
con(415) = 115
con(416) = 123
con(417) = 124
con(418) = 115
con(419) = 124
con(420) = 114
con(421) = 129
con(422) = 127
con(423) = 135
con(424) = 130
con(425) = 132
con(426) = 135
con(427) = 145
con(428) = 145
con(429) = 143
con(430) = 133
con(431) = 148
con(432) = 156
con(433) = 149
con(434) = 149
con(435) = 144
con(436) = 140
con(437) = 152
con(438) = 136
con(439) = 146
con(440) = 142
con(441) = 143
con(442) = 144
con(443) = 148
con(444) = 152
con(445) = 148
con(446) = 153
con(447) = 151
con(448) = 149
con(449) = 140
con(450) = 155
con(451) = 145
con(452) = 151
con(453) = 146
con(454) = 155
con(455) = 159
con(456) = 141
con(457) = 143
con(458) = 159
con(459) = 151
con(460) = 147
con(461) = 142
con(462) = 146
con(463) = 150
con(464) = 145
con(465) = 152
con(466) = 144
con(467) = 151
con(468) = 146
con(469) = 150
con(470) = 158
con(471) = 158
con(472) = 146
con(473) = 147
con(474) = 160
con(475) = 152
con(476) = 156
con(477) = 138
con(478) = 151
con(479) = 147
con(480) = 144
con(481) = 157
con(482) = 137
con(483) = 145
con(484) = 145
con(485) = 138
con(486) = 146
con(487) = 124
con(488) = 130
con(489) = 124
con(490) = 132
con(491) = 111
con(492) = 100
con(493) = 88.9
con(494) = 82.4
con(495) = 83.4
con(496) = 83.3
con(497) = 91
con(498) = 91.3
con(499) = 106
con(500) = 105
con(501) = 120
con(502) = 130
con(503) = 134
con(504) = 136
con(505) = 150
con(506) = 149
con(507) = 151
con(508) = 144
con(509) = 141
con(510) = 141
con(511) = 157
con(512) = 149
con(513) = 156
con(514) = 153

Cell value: -0.9 yr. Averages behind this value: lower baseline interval 124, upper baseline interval 149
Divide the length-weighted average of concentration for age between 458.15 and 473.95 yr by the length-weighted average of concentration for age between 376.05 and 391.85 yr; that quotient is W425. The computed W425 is 1.65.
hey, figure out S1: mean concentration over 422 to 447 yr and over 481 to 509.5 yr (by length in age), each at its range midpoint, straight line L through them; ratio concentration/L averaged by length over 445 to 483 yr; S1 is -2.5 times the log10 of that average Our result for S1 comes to -0.12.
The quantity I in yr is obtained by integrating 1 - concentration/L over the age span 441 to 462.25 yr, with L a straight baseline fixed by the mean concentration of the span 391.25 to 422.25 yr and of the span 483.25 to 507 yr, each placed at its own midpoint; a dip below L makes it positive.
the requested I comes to -4.2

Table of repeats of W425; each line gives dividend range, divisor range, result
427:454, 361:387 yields 1.46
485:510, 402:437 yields 0.90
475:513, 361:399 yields 1.19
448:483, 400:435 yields 1.12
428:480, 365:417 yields 1.30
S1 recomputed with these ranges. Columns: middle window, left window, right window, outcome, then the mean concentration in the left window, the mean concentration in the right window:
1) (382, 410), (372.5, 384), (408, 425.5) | -0.199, 82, 124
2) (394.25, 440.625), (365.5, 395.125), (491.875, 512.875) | -0.249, 101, 122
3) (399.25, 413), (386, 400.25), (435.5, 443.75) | -0.020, 125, 144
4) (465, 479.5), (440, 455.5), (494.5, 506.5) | -0.132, 149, 115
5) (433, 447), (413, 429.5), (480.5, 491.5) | -0.127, 128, 135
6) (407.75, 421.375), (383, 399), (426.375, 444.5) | 0.080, 117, 145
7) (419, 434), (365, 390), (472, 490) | -0.159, 96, 143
